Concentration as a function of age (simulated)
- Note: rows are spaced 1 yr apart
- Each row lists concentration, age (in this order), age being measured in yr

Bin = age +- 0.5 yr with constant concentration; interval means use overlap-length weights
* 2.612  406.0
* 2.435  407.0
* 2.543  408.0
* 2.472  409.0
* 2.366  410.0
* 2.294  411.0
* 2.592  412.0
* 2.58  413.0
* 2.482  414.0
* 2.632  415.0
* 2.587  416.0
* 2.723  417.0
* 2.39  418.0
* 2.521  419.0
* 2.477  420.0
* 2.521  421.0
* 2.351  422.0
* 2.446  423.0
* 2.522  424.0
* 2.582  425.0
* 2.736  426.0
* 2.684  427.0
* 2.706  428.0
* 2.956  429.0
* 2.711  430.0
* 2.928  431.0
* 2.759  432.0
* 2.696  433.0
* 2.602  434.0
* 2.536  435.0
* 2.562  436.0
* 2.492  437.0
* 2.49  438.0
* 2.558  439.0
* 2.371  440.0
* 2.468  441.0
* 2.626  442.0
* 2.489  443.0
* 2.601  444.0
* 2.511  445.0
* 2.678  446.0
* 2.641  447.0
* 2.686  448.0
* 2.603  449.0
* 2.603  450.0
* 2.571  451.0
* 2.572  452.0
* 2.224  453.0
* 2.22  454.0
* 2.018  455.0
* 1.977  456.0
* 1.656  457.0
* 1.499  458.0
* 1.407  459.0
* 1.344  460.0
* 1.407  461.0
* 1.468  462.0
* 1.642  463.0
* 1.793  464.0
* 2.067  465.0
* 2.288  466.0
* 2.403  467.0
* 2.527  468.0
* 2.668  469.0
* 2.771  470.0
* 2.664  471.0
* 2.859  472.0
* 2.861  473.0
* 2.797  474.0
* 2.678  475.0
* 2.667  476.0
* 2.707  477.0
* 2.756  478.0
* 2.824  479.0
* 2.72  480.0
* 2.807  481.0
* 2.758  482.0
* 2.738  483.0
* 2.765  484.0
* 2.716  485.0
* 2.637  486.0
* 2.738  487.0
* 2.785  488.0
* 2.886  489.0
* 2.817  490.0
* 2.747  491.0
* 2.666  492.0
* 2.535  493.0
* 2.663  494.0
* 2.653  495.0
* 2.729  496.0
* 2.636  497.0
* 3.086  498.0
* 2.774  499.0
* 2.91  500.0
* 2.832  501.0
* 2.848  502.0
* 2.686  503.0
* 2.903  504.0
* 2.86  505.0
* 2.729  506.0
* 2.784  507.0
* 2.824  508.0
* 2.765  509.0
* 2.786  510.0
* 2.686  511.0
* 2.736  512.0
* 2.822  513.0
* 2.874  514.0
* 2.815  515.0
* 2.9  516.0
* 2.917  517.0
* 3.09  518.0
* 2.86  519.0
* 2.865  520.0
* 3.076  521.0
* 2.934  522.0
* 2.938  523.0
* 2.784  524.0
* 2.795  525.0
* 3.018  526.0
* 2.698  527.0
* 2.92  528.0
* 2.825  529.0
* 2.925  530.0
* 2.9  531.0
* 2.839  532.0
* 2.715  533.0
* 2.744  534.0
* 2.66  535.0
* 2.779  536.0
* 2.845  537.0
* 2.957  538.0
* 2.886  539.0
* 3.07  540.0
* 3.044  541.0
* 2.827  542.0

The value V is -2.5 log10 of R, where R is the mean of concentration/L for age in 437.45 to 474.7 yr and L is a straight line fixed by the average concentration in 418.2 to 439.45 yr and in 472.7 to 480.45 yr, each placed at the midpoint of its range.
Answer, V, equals 0.17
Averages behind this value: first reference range 2.61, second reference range 2.75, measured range 2.3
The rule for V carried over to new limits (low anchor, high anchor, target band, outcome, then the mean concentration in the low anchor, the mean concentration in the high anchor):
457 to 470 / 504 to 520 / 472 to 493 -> -0.21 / 1.9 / 2.83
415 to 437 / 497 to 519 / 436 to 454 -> 0.06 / 2.62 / 2.84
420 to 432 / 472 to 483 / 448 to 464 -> 0.35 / 2.65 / 2.76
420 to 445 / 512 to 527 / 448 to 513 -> 0.10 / 2.6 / 2.89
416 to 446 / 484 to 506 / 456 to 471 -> 0.35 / 2.59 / 2.77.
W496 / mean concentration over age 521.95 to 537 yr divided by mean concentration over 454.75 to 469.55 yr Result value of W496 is 1.5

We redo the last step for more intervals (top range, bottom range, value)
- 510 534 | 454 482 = 1.26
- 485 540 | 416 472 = 1.18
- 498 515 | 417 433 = 1.07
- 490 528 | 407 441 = 1.10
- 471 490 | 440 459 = 1.18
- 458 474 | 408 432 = 0.83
